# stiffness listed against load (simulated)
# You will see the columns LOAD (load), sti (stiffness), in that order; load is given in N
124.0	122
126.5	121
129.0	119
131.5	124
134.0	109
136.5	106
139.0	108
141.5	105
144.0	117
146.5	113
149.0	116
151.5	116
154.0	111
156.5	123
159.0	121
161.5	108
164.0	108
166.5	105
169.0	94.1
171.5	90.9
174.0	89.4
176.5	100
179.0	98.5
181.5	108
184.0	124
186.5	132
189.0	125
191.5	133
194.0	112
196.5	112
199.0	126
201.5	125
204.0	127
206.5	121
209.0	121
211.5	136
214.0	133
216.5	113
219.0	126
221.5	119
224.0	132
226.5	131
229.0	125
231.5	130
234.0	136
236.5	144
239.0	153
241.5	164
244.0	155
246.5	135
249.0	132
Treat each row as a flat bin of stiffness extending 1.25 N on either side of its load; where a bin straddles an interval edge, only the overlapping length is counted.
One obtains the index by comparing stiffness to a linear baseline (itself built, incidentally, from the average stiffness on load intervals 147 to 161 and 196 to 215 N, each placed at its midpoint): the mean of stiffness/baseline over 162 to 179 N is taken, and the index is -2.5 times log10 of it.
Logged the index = 0.21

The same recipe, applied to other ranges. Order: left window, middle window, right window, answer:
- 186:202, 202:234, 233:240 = 0.07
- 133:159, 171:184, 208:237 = 0.19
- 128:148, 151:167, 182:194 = 0.04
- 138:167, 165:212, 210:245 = 0.09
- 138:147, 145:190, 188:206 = 0.06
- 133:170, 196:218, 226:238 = 0.02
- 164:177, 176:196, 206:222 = -0.10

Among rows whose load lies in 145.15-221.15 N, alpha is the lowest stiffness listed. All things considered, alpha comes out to 89.4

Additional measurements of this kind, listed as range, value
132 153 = 105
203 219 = 113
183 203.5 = 112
